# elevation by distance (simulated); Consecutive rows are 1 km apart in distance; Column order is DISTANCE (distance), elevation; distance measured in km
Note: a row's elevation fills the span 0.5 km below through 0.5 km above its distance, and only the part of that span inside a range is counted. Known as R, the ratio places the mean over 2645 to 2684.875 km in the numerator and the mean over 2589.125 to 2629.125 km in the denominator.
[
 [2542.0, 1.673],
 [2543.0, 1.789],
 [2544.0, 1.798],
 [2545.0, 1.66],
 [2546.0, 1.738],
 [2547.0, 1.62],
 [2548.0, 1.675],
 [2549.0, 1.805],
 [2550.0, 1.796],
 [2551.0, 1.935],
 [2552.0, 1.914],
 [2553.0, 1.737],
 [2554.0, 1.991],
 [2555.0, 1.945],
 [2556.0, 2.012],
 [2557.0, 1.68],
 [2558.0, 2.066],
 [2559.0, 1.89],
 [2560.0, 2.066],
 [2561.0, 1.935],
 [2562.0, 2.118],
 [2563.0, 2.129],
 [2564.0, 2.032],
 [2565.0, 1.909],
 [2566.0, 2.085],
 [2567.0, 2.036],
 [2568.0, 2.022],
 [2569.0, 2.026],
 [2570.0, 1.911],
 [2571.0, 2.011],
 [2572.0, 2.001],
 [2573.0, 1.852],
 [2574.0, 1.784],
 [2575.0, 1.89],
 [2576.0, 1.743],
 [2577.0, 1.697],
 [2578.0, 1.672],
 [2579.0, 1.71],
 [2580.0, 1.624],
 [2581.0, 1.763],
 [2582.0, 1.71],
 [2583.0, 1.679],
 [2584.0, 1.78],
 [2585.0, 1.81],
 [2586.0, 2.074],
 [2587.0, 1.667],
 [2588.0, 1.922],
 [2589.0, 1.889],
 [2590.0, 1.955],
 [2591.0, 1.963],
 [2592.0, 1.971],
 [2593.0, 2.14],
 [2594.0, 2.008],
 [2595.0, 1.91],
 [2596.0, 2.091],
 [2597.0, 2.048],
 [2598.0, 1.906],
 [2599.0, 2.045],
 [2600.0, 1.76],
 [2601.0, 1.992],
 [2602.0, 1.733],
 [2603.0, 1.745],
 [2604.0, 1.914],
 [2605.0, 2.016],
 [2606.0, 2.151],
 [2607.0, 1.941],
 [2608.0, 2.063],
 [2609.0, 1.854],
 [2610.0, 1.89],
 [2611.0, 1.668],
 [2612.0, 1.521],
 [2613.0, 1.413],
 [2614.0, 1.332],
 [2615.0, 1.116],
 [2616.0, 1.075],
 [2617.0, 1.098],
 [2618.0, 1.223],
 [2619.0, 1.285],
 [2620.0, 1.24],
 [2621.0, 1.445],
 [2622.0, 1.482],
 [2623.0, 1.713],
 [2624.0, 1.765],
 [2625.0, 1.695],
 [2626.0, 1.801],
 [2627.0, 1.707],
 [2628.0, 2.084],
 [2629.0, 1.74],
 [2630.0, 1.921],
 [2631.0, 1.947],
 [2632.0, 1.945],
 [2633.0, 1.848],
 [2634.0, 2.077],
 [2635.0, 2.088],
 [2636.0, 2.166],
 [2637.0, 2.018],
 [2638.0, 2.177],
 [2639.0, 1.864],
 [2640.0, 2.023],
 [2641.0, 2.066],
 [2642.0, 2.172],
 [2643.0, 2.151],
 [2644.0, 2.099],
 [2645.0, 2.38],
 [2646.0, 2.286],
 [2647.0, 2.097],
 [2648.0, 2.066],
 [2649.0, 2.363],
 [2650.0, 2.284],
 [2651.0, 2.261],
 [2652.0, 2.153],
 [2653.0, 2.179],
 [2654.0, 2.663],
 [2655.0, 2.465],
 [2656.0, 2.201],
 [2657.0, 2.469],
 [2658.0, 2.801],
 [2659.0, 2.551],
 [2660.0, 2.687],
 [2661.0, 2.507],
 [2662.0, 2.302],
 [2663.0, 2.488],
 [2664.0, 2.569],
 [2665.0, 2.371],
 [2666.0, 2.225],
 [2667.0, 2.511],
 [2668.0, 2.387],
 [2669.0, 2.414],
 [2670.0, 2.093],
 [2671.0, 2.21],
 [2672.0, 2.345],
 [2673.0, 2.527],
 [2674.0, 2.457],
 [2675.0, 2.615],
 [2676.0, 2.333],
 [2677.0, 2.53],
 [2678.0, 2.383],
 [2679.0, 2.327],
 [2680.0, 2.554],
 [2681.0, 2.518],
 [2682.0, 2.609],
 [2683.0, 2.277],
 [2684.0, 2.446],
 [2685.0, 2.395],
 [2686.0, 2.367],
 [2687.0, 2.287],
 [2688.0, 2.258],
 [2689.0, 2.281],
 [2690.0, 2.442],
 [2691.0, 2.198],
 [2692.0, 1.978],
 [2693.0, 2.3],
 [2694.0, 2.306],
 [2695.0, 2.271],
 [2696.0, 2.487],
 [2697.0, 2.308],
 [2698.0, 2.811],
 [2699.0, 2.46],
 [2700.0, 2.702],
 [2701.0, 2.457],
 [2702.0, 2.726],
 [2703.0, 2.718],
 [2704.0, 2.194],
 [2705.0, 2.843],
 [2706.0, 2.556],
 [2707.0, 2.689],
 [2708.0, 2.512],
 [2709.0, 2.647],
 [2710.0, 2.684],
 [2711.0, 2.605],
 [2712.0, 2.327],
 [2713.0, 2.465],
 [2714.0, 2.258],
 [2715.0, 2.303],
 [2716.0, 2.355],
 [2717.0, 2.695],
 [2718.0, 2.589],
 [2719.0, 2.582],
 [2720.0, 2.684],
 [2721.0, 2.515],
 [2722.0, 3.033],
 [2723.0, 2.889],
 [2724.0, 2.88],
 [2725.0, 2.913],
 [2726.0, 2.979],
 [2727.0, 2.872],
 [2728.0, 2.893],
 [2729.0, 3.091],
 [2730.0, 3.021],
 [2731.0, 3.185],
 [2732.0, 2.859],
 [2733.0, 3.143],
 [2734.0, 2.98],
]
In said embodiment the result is 1.38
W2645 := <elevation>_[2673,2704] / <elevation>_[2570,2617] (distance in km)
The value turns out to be 1.3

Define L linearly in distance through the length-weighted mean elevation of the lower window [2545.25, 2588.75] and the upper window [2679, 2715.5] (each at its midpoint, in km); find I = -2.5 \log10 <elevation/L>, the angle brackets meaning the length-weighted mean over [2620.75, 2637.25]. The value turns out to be 0.16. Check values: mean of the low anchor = 1.87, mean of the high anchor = 2.45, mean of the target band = 1.85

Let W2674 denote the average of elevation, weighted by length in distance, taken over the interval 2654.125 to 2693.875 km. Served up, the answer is 2.4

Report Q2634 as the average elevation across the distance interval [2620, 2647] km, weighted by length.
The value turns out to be 1.94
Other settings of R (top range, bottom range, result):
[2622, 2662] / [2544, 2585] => 1.14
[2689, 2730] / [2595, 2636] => 1.48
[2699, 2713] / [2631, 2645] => 1.25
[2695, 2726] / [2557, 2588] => 1.38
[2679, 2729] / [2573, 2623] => 1.45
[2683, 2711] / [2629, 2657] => 1.14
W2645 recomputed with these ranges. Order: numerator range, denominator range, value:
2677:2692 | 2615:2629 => 1.58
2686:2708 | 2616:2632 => 1.52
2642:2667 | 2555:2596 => 1.24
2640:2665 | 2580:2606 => 1.23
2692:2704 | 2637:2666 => 1.07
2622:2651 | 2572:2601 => 1.08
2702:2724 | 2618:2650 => 1.35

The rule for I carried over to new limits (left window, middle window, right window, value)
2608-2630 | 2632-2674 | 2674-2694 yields -0.15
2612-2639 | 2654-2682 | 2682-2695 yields -0.17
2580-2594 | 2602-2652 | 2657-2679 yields 0.17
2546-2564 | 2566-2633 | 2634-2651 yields 0.13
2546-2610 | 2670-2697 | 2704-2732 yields 0.06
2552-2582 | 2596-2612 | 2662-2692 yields 0.09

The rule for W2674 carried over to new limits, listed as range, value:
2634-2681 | 2.32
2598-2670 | 2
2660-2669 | 2.43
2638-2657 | 2.22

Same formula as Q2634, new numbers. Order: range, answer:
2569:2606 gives 1.88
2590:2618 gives 1.78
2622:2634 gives 1.83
